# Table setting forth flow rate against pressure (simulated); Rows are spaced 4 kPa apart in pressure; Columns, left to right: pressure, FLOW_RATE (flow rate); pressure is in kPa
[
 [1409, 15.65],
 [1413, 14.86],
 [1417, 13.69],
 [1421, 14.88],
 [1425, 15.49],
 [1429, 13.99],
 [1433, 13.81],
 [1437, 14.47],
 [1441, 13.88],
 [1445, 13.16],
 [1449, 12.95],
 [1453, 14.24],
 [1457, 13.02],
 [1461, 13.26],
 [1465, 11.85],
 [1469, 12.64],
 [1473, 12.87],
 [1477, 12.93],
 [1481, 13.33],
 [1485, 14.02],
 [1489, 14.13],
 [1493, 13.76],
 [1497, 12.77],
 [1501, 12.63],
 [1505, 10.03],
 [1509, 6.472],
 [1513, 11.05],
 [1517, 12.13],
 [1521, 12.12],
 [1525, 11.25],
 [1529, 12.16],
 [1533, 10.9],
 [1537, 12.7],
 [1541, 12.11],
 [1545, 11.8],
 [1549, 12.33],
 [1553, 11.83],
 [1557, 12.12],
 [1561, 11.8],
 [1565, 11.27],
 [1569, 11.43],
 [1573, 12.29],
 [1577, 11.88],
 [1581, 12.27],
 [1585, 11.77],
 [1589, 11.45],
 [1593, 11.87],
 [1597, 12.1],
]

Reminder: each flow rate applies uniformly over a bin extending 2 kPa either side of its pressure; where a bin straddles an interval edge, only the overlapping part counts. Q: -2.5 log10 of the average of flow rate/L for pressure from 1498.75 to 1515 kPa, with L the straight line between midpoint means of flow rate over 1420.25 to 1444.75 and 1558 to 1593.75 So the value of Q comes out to 0.28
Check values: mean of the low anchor 14.3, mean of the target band 10.1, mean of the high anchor 11.8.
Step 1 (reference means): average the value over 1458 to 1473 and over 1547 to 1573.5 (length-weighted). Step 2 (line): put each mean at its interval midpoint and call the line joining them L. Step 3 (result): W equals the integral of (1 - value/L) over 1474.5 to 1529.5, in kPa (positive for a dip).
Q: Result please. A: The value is 1.3 kPa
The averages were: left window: 12.7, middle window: 12.1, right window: 11.8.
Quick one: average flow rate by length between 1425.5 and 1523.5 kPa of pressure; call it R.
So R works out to 12.8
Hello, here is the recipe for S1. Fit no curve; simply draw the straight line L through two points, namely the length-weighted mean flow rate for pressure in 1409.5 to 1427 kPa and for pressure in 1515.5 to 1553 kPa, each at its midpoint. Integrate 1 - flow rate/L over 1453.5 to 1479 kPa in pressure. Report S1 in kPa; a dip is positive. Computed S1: 1.4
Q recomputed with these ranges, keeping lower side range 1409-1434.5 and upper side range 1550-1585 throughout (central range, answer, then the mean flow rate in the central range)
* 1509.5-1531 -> 0.123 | 11.4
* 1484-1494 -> -0.053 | 14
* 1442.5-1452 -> 0.069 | 13.2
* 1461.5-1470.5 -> 0.112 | 12.4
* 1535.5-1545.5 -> 0.011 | 12.2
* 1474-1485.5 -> 0.015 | 13.3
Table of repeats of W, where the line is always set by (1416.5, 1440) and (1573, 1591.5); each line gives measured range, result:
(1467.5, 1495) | 0.29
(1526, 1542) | 0.97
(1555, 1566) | 0.43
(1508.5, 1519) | 2.13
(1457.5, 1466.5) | 0.77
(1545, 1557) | 0.35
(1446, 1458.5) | 0.55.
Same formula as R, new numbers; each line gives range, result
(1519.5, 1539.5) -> 11.8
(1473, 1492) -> 13.5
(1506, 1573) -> 11.5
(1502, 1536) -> 10.9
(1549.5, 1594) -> 11.8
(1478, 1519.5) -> 12.1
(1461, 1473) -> 12.5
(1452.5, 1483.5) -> 13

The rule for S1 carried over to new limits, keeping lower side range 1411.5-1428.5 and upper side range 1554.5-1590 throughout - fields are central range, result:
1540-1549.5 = 0.2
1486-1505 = 0.4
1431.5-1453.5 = 0.8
